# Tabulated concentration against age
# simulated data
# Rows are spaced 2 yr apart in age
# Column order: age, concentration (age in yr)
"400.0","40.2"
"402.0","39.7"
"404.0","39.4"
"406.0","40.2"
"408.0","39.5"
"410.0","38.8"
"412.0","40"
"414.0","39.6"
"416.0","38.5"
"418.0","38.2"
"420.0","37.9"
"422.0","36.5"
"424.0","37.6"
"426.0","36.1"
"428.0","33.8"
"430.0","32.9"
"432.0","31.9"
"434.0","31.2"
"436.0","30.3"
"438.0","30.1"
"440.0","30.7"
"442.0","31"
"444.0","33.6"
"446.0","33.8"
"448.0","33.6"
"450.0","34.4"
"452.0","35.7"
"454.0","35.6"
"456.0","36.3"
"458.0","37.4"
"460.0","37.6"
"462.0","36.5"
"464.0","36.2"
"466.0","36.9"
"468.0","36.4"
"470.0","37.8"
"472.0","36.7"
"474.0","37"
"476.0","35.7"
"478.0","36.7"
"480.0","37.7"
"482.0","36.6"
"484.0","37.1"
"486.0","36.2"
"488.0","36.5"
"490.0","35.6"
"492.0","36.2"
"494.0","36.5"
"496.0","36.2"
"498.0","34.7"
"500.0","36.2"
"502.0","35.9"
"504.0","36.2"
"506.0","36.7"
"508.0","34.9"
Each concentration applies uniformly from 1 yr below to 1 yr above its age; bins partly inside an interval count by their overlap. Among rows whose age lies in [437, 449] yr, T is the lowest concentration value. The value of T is 30.1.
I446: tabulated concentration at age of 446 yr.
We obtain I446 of 33.8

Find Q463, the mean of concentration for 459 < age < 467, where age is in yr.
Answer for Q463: 36.8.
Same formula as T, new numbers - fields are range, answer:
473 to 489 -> 35.7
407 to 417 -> 38.5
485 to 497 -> 35.6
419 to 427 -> 36.1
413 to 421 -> 37.9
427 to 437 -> 30.3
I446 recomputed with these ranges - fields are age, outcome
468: 36.4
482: 36.6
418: 38.2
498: 34.7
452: 35.7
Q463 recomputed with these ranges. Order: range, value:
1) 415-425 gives 37.7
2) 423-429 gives 35.8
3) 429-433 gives 32.4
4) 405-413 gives 39.6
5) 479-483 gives 37.2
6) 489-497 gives 36.1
